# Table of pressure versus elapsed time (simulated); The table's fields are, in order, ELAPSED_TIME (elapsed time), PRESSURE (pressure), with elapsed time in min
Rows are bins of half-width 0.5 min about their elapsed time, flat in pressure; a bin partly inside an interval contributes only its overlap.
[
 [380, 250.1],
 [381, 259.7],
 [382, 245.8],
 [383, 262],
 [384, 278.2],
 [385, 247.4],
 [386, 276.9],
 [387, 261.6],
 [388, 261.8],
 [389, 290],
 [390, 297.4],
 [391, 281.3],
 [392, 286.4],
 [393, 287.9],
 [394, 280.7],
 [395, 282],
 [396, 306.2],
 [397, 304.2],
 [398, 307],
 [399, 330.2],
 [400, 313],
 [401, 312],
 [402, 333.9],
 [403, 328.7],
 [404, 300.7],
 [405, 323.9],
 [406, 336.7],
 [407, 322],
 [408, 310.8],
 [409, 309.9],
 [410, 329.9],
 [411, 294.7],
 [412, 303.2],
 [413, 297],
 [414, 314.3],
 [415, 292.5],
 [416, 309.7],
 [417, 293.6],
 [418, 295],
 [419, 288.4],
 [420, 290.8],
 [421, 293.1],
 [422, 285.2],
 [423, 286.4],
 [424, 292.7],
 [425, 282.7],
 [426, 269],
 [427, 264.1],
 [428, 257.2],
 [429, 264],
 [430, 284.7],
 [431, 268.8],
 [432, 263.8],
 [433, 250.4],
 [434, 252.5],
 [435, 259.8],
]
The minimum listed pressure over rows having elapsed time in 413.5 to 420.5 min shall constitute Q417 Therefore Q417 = 288.4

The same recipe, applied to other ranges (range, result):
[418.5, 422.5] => 285.2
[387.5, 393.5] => 261.8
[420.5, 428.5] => 257.2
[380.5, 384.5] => 245.8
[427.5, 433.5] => 250.4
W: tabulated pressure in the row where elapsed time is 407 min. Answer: 322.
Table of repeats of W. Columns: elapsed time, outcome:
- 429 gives 264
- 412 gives 303.2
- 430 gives 284.7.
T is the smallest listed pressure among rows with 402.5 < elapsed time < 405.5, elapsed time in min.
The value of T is 300.7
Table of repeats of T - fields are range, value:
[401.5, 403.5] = 328.7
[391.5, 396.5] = 280.7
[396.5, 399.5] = 304.2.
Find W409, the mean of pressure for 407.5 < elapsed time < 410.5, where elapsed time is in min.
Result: 317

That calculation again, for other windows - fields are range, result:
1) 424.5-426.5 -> 276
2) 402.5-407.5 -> 322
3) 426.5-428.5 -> 261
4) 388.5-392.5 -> 289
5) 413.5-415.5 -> 303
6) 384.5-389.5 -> 268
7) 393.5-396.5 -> 290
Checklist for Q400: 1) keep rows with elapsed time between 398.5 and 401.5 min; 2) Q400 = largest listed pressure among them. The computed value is 330.2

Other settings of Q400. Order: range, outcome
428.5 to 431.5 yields 284.7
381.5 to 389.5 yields 290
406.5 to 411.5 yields 329.9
